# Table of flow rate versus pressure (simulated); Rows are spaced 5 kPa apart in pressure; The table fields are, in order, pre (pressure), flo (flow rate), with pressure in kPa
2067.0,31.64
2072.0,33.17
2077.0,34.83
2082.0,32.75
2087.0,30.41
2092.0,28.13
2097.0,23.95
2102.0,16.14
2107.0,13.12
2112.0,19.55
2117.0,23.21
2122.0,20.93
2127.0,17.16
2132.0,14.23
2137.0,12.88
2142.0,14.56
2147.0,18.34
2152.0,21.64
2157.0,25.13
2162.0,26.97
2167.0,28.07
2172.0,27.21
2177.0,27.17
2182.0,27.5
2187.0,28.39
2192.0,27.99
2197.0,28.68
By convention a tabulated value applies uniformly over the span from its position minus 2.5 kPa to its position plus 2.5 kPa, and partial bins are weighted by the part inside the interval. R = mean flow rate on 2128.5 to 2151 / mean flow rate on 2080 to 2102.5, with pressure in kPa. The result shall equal 0.6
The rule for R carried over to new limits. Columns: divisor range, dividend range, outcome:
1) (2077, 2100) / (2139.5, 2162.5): 0.71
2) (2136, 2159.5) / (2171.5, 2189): 1.46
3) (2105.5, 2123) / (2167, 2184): 1.41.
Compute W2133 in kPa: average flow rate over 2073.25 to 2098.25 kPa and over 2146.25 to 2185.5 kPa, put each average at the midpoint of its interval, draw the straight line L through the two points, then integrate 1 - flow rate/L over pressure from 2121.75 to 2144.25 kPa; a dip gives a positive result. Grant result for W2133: 9.9 kPa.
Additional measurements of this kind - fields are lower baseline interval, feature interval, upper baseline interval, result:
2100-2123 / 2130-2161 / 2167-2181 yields 6.9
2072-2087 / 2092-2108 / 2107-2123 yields 3.8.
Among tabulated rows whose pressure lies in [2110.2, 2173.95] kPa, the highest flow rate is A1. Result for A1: 28.07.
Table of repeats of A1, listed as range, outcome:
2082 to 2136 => 32.75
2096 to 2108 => 23.95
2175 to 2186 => 27.5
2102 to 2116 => 19.55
